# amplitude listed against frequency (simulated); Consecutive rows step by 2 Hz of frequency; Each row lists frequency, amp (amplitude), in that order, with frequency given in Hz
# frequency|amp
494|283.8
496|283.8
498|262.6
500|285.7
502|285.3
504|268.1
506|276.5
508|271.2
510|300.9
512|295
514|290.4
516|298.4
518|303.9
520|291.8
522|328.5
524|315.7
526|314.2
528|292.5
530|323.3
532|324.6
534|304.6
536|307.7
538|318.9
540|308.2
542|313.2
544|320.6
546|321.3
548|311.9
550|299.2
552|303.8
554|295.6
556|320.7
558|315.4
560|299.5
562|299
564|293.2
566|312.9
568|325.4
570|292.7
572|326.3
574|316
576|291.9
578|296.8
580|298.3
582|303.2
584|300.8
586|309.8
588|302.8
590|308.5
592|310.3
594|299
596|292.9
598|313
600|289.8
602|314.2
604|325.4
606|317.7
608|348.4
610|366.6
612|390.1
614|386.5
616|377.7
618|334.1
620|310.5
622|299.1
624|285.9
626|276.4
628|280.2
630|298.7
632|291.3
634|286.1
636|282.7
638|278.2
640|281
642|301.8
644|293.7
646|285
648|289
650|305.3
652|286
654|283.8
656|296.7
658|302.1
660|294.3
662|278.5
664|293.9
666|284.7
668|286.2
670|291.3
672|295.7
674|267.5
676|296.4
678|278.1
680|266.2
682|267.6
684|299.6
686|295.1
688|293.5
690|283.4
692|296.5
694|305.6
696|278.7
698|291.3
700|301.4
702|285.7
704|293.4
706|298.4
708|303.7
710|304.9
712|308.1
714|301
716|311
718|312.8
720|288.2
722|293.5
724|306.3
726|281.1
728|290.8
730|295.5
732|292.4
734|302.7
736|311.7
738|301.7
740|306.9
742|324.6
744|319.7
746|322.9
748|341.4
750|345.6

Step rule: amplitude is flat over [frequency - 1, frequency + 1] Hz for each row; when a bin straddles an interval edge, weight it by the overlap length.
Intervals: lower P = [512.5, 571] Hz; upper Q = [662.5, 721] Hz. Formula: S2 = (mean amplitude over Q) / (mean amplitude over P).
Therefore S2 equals 0.9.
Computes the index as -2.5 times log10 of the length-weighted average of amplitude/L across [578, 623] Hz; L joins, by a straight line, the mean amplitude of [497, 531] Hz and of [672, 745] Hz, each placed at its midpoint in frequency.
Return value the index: -0.10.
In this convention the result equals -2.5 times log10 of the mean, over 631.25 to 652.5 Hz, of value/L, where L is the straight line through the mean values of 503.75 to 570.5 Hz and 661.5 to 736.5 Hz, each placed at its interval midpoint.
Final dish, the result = 0.03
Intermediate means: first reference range 305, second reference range 293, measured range 289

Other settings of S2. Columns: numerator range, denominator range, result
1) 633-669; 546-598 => 0.95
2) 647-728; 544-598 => 0.96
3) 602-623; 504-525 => 1.16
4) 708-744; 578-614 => 0.95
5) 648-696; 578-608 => 0.94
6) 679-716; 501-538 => 0.98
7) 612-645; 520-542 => 0.98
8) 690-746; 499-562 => 0.99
